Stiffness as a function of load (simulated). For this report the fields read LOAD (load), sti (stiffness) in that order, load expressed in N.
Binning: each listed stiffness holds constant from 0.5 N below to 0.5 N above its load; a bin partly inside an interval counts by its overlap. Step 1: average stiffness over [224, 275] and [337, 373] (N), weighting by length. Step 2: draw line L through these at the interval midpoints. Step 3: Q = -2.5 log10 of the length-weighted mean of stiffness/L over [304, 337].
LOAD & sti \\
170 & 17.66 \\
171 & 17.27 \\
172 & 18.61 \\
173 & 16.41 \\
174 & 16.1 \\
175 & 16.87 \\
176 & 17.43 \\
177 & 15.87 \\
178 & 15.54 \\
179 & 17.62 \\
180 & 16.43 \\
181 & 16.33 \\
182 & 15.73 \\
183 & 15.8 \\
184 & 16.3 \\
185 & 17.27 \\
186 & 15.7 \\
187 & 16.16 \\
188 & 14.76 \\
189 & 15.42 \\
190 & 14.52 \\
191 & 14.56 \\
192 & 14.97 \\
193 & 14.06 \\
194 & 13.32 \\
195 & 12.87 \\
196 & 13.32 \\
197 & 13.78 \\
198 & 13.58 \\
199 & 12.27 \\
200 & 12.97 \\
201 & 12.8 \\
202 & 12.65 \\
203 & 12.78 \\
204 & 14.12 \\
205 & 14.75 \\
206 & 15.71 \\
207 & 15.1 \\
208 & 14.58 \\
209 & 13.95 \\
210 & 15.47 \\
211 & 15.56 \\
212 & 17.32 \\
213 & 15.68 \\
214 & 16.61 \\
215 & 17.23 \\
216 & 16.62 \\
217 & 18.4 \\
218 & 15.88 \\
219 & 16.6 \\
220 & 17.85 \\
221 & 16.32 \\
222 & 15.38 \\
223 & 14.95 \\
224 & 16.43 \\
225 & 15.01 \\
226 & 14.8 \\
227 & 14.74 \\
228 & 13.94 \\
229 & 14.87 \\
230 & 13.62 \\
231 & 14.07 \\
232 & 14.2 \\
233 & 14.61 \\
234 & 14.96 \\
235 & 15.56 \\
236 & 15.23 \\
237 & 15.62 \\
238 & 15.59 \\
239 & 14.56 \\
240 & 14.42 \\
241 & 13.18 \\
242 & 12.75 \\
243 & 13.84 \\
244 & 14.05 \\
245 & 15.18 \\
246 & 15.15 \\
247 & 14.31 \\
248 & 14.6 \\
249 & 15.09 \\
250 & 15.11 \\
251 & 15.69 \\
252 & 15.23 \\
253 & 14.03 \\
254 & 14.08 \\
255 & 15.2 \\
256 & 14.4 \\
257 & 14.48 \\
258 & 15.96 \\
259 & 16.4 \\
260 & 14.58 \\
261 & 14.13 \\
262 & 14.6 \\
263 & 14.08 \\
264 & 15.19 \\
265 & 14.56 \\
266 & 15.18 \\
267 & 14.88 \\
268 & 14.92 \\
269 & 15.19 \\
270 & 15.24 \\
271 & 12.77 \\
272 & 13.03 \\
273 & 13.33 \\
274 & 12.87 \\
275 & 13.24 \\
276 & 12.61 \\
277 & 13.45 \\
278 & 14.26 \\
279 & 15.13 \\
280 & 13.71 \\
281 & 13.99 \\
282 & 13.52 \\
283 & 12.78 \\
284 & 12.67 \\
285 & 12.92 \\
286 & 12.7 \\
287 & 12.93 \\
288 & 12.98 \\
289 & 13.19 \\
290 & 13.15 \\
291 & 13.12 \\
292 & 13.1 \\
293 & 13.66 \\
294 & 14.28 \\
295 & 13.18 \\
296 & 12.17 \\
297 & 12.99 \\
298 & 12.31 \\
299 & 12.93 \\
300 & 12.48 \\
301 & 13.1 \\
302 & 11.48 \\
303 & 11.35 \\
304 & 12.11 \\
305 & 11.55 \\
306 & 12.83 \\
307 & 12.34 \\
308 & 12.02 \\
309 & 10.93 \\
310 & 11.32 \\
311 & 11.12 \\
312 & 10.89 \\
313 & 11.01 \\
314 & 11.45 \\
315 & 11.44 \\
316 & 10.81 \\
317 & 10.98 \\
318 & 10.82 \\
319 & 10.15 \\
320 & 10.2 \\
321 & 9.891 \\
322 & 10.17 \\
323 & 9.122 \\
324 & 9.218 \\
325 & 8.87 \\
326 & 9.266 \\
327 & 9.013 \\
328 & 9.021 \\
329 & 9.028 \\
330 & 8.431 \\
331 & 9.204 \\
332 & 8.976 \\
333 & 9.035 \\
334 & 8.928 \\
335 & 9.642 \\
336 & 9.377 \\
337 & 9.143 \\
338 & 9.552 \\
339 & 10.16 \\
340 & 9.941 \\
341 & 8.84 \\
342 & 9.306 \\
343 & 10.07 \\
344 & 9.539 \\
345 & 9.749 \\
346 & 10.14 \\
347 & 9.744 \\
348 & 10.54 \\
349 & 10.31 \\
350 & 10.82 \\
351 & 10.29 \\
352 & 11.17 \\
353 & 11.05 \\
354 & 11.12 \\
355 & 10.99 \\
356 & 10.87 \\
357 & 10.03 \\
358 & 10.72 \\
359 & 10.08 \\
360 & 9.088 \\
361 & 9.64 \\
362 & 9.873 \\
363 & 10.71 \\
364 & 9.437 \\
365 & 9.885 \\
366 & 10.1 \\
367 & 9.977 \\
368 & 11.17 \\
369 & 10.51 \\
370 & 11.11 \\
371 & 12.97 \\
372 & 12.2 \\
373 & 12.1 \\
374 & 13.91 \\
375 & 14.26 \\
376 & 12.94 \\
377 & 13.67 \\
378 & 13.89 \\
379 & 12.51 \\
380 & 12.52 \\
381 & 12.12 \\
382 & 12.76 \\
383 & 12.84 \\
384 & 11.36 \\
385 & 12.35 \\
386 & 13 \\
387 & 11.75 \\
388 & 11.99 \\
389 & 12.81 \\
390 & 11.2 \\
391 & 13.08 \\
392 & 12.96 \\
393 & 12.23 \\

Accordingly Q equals 0.15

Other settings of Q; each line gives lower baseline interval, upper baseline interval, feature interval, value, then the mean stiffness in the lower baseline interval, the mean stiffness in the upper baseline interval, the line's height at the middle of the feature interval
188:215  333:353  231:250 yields -0.11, 14.4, 9.87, 13.1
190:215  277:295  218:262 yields -0.07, 14.3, 13.4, 13.9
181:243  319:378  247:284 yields -0.10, 15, 10.3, 13.1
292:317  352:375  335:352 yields 0.14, 12.1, 10.9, 11.3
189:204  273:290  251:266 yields -0.11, 13.5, 13.3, 13.4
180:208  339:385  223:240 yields -0.08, 14.5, 11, 13.8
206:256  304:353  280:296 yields -0.08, 15.2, 10.2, 12.2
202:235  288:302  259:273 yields -0.05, 15.3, 13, 13.9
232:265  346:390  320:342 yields 0.32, 14.7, 11.4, 12.4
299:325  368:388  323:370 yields 0.20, 11.1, 12.5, 11.9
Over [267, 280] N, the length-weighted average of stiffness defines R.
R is 13.9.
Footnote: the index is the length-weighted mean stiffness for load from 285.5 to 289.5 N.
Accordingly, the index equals 12.9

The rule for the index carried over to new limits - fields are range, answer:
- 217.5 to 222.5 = 16.4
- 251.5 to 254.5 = 14.4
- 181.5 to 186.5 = 16.2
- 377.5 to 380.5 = 13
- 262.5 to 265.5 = 14.6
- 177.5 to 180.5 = 16.5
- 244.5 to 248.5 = 14.8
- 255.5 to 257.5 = 14.4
